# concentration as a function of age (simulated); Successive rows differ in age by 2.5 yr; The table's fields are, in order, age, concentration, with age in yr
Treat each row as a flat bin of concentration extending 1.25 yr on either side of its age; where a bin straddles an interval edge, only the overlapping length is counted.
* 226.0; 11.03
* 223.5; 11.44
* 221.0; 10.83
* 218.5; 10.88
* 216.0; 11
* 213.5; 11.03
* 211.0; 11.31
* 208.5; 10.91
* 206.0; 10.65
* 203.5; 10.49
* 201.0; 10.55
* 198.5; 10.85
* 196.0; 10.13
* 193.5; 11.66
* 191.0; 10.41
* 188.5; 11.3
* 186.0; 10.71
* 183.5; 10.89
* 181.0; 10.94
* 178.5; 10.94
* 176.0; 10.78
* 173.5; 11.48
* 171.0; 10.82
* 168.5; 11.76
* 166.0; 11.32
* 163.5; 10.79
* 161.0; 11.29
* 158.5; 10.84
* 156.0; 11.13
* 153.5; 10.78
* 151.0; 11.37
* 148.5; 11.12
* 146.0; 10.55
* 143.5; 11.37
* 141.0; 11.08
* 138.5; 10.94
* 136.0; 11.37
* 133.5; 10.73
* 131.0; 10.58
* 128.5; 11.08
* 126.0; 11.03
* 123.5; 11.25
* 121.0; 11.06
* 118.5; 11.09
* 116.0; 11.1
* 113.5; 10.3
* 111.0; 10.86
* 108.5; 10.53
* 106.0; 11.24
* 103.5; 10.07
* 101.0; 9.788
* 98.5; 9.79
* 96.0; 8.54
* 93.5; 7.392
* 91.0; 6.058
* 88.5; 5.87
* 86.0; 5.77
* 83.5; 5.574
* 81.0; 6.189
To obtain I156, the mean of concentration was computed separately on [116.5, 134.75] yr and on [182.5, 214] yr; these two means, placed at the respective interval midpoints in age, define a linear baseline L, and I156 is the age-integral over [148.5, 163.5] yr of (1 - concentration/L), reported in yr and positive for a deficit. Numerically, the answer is -0.2 yr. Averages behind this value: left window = 11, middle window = 11.1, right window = 10.8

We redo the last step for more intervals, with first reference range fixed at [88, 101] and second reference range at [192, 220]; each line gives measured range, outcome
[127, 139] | -2.8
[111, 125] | -4.1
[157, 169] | -1.8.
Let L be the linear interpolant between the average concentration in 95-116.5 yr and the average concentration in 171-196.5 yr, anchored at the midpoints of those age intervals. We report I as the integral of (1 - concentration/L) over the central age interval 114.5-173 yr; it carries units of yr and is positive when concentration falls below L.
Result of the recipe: -2.7 yr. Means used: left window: 10.2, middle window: 11.1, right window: 10.9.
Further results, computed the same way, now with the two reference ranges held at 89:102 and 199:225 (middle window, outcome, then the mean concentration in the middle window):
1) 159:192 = -3.3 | 11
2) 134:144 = -2.1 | 11.1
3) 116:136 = -4.8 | 11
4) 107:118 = -2.8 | 10.7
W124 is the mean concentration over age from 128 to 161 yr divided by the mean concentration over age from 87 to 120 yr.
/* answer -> 1.17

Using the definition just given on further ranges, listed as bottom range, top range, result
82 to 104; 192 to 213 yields 1.43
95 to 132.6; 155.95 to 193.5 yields 1.04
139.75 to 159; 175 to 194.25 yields 0.99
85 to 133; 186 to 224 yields 1.12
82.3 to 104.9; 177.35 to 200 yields 1.42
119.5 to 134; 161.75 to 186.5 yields 1.01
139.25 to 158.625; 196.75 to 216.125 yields 0.98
